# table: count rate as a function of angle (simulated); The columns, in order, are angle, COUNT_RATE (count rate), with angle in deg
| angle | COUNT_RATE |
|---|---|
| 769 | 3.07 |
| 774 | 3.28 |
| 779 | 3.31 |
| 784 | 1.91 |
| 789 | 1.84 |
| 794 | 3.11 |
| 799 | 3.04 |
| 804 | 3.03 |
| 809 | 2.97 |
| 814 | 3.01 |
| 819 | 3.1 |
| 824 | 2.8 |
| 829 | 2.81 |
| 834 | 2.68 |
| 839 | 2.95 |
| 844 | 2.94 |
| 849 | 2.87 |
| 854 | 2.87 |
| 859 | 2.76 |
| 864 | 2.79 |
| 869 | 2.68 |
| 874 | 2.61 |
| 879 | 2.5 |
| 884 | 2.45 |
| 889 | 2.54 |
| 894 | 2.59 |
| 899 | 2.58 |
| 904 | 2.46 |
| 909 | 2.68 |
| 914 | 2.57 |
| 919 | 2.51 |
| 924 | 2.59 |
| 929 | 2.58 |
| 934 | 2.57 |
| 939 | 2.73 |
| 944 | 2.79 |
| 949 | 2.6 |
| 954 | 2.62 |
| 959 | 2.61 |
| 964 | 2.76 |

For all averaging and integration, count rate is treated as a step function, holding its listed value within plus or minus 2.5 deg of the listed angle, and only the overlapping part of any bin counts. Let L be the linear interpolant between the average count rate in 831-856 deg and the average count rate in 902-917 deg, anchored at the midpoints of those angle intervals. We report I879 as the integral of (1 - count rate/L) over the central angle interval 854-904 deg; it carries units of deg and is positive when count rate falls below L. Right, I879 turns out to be 1.7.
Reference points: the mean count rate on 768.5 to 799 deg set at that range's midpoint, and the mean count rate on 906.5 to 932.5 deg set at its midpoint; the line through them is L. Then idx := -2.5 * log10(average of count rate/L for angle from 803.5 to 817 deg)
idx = -0.106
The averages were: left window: 2.76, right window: 2.59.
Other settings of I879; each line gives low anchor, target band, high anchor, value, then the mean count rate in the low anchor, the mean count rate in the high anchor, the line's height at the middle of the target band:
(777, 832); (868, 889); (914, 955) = 1.18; 2.81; 2.62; 2.7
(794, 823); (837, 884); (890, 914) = 0.36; 3.02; 2.57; 2.77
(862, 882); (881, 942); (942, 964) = 1.79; 2.64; 2.66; 2.65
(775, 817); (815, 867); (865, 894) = -3.56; 2.8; 2.57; 2.68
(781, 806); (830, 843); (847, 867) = -0.40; 2.59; 2.82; 2.74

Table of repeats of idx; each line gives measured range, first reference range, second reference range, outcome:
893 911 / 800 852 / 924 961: 0.07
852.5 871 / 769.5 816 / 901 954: -0.02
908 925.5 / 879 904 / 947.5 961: -0.01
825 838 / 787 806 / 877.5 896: -0.04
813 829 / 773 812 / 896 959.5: -0.07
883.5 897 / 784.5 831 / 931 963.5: 0.08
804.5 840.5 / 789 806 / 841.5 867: -0.02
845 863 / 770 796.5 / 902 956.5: -0.07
